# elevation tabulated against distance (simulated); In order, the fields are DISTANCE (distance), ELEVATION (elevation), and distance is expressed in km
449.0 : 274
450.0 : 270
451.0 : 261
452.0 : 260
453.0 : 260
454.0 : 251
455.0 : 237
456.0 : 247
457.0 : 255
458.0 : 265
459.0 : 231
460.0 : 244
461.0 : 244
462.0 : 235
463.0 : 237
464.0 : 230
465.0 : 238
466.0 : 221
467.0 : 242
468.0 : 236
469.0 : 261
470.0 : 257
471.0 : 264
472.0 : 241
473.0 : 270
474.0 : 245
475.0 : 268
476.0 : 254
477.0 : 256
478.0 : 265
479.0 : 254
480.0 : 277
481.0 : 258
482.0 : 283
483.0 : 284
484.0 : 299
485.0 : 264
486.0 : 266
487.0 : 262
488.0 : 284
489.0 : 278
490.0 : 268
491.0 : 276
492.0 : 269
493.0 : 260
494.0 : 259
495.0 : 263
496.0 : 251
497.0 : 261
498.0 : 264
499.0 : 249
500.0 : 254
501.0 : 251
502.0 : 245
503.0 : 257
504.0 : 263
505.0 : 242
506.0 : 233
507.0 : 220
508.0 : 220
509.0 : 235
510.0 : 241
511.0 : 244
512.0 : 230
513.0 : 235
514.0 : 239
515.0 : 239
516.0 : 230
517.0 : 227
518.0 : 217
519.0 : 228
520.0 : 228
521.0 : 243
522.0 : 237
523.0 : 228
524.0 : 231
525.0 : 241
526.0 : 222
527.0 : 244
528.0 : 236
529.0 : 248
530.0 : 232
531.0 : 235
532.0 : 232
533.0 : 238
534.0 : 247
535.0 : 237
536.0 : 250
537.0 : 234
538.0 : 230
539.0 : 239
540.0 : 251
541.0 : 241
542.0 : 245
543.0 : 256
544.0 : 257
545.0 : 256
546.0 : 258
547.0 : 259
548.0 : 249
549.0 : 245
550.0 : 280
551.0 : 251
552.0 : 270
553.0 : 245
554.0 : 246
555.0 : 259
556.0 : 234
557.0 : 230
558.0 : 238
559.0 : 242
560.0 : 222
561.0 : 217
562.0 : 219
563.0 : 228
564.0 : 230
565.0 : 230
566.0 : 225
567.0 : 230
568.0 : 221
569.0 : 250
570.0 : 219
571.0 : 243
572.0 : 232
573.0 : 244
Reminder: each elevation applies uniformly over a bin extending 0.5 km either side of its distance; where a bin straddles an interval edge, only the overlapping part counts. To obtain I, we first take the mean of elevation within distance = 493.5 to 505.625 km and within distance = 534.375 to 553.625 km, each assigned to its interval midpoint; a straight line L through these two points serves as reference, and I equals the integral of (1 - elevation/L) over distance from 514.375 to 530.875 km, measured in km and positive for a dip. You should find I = 1.2 km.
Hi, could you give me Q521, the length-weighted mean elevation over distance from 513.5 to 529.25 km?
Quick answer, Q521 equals 233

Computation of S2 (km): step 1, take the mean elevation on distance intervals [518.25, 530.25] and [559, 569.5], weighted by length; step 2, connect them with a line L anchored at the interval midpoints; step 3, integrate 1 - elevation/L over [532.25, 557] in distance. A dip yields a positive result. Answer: -1.9 km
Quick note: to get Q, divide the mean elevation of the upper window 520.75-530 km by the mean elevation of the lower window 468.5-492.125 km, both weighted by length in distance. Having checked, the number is 0.89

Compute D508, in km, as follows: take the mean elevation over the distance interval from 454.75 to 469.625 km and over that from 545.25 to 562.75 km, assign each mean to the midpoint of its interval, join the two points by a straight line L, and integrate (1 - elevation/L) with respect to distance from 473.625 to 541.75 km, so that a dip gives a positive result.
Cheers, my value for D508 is -1.44 km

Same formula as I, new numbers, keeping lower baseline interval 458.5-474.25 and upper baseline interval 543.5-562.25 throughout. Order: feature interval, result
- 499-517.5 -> 0.42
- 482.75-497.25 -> -1.50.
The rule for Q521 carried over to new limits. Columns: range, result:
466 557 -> 249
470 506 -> 262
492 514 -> 247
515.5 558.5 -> 242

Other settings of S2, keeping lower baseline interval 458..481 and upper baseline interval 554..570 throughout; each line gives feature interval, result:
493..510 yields -0.3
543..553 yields -1.0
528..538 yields -0.1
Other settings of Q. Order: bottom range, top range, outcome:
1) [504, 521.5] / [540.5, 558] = 1.08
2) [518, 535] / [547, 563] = 1.03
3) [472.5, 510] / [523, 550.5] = 0.94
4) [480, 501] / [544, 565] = 0.91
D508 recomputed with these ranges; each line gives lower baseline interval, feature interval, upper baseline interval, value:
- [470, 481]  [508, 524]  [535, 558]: 1.3 km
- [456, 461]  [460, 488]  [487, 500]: -0.1 km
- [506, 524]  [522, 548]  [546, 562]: -0.3 km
